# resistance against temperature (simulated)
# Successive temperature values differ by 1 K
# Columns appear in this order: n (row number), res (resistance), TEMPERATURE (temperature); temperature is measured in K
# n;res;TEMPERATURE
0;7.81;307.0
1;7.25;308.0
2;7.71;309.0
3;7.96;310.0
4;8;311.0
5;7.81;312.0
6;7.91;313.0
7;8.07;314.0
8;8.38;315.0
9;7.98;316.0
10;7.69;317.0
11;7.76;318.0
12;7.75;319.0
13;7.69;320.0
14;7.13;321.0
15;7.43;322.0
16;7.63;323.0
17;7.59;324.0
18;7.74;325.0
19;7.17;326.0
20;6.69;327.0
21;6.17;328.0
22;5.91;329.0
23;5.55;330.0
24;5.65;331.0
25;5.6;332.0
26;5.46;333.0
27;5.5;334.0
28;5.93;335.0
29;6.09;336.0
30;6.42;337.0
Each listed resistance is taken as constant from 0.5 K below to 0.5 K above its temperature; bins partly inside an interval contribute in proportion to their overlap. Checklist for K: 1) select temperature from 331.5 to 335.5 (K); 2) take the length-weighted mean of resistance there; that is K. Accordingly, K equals 5.62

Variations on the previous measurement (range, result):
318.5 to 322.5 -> 7.5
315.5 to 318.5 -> 7.81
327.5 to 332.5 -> 5.78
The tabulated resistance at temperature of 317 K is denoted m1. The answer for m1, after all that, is 7.69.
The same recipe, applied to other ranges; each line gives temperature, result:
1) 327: 6.69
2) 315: 8.38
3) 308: 7.25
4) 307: 7.81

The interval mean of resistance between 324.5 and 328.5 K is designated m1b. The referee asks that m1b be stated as 6.94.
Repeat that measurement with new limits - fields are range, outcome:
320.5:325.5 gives 7.5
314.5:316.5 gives 8.18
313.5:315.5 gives 8.23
